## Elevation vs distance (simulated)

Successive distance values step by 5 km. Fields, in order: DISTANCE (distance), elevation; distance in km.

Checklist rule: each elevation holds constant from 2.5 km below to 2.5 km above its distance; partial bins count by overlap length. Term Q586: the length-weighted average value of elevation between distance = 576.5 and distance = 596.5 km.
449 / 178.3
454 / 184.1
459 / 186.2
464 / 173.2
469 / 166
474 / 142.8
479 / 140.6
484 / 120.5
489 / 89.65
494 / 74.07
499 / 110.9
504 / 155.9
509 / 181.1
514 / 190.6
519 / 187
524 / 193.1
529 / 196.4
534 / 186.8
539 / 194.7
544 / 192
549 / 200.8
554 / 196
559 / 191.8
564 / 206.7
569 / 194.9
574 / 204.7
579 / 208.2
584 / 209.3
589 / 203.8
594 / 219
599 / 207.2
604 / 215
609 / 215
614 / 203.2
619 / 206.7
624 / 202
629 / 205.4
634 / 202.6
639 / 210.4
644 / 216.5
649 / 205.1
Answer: 210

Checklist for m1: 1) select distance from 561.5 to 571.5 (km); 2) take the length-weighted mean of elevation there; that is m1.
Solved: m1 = 201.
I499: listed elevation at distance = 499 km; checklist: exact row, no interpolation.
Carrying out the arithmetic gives 110.9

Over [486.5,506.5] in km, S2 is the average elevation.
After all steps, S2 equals 108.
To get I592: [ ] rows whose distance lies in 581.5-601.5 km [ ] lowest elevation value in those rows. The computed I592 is 203.8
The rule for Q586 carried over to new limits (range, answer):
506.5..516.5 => 186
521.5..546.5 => 193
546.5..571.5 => 198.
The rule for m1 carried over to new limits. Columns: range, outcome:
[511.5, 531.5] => 192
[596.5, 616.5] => 210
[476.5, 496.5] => 106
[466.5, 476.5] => 154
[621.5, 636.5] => 203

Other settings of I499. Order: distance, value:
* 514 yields 190.6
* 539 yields 194.7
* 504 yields 155.9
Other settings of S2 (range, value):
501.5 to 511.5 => 168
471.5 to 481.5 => 142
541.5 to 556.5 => 196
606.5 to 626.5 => 207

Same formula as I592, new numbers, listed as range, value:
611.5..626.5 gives 202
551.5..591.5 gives 191.8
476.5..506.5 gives 74.07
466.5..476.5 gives 142.8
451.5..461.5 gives 184.1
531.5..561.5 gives 186.8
